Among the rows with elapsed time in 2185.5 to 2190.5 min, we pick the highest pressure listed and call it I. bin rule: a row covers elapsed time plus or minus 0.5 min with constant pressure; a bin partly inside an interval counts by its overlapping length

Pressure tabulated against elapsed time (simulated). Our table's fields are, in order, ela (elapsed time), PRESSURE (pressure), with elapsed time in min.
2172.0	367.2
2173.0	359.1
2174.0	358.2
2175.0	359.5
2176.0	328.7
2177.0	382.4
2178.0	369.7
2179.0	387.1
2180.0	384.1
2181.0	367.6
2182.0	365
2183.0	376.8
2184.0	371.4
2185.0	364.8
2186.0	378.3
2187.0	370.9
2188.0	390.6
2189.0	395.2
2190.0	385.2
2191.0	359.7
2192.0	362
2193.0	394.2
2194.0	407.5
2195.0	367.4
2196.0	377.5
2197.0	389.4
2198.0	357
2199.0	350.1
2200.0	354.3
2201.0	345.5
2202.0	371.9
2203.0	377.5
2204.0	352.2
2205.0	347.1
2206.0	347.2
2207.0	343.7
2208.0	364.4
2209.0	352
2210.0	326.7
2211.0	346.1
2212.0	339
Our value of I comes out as 395.2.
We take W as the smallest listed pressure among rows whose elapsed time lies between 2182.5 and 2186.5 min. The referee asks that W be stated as 364.8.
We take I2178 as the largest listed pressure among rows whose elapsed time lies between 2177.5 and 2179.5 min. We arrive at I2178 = 387.1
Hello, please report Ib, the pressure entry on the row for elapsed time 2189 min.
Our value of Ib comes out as 395.2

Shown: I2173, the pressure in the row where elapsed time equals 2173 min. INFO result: 359.1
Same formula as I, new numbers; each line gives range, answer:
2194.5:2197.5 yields 389.4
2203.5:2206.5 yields 352.2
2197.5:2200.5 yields 357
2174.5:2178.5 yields 382.4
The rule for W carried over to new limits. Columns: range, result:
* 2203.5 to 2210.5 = 326.7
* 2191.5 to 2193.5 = 362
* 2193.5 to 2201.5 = 345.5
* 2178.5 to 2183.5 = 365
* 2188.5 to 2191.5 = 359.7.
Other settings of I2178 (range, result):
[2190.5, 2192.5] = 362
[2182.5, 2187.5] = 378.3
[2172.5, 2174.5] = 359.1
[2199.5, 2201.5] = 354.3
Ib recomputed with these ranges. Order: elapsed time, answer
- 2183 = 376.8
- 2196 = 377.5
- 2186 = 378.3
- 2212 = 339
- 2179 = 387.1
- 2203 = 377.5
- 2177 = 382.4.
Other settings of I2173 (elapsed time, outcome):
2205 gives 347.1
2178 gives 369.7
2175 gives 359.5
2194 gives 407.5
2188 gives 390.6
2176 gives 328.7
